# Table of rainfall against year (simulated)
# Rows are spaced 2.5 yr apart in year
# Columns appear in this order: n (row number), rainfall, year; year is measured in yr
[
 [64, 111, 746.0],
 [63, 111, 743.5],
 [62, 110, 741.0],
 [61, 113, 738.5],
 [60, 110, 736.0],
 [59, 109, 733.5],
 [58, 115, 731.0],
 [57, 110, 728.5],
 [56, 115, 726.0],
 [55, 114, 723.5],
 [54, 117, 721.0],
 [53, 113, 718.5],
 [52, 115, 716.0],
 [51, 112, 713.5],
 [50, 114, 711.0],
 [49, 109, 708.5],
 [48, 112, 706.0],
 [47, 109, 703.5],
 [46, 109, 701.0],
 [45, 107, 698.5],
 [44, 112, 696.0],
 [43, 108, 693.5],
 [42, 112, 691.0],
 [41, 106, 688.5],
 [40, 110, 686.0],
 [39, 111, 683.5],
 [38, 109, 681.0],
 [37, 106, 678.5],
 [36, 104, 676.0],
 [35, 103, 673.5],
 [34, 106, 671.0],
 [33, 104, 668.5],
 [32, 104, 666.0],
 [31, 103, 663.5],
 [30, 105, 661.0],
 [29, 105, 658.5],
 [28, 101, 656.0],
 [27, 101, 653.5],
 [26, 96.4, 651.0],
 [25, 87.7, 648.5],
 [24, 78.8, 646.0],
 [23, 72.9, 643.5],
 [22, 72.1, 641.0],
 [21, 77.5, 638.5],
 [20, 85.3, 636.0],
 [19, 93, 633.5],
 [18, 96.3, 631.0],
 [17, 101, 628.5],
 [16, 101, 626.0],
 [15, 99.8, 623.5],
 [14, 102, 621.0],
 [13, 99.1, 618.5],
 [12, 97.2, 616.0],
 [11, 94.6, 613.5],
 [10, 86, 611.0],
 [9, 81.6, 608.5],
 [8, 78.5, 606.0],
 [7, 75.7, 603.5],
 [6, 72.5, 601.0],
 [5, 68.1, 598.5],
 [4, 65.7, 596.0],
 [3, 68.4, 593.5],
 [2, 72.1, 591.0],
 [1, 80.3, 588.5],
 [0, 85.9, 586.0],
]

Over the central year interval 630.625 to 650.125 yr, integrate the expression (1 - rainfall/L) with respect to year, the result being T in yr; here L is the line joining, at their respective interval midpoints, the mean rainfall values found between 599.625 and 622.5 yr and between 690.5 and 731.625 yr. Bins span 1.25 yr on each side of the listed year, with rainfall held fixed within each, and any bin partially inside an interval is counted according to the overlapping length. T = 2.5 yr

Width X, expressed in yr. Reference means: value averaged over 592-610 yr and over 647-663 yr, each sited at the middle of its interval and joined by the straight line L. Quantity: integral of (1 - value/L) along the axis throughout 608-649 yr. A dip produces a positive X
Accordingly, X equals -2.0 yr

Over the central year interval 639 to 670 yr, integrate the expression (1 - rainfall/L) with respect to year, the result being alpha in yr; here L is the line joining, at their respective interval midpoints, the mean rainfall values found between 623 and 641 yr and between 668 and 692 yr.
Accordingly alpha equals 1.6 yr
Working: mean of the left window 91.7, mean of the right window 107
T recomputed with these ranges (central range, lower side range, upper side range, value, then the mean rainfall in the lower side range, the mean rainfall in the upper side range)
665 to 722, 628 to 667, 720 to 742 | -3.2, 92.3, 113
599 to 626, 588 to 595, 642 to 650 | -4.7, 72.6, 80.1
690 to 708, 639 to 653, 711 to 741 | -1.3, 82.4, 113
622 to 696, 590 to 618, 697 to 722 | -2.2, 78.8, 112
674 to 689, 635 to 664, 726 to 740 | -1.4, 90.2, 112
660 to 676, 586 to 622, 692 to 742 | -0.9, 81.6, 112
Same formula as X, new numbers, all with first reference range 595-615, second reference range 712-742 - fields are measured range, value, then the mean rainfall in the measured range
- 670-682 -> -0.9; 106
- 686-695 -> -0.6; 109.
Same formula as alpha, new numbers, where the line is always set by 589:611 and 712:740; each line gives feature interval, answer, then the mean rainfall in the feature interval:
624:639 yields -1.8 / 93.5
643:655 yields 0.1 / 88.5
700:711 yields -0.4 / 110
